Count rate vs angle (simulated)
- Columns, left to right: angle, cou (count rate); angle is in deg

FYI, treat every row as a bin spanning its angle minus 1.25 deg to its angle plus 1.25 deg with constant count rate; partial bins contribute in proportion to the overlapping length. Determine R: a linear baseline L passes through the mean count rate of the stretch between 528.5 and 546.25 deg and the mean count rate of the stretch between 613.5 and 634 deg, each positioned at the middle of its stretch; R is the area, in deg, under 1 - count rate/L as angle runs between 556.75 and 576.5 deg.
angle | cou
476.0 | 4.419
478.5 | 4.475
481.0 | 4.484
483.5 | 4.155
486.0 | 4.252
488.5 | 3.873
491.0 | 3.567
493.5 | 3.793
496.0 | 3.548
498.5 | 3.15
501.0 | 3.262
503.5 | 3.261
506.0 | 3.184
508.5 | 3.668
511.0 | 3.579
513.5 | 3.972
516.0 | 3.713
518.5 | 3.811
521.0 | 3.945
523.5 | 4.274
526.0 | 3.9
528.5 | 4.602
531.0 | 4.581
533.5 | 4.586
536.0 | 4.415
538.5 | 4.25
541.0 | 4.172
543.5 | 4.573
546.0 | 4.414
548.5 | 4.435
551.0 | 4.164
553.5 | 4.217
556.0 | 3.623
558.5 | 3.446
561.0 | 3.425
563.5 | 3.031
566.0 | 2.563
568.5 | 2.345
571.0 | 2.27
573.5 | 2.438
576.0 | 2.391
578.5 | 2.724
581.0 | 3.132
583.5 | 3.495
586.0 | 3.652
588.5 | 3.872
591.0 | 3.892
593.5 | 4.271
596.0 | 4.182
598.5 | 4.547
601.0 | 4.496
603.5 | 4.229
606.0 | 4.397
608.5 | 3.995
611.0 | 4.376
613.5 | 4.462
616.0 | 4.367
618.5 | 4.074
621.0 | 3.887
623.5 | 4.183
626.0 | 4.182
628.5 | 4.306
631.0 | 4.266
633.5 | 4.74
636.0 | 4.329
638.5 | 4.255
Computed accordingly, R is 7.2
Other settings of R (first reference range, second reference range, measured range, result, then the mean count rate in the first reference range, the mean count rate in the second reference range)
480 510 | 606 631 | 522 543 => -2.8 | 3.68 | 4.22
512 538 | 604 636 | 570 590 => 5.7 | 4.18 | 4.27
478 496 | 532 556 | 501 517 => 2.3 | 4.03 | 4.32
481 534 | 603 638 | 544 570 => 2.9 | 3.85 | 4.27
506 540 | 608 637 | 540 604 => 8.6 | 4.07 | 4.27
